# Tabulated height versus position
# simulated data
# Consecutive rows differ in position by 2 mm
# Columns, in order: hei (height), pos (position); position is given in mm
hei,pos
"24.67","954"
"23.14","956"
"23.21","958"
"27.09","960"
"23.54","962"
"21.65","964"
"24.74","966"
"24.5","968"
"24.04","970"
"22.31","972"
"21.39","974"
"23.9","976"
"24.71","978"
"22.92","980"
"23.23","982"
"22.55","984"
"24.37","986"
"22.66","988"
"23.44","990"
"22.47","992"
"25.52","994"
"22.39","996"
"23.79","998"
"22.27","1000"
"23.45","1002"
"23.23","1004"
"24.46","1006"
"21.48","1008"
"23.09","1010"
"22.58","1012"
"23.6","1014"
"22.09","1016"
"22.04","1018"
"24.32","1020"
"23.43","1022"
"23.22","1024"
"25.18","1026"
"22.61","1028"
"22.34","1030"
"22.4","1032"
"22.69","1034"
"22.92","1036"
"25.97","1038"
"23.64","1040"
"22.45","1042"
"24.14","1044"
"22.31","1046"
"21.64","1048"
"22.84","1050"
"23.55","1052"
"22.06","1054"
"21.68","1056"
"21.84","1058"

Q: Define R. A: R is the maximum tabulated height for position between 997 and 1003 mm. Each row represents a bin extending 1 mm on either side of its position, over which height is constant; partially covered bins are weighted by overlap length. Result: 23.79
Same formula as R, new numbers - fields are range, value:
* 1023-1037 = 25.18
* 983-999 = 25.52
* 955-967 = 27.09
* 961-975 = 24.74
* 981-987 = 24.37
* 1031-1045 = 25.97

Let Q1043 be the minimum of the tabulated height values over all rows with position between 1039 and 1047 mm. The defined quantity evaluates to 22.31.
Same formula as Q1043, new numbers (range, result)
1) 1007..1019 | 21.48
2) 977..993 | 22.47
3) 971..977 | 21.39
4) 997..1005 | 22.27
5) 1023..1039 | 22.34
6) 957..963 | 23.21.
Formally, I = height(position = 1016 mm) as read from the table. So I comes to 22.09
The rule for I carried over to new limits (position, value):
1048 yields 21.64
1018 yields 22.04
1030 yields 22.34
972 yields 22.31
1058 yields 21.84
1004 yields 23.23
